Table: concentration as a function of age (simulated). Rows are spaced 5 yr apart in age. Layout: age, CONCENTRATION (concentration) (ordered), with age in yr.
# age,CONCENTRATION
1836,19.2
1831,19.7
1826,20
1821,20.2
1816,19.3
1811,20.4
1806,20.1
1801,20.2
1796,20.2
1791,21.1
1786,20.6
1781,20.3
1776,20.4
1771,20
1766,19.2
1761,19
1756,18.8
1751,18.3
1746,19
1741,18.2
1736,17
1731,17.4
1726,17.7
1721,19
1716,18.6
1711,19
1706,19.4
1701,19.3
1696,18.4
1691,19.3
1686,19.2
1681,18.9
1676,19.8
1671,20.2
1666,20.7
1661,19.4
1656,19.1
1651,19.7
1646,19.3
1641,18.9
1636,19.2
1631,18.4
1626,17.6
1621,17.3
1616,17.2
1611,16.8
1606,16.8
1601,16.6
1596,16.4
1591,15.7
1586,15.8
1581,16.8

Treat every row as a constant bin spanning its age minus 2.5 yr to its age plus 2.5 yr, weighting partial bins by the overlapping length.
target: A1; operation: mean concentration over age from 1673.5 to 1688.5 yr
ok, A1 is 19.3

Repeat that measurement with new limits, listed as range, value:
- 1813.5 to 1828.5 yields 19.8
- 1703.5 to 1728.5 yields 18.7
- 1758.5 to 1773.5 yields 19.4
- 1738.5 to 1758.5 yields 18.6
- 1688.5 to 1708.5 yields 19.1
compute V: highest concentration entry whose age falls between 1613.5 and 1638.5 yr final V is 19.2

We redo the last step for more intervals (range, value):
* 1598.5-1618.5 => 17.2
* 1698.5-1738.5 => 19.4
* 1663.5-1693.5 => 20.7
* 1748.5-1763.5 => 19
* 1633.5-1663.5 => 19.7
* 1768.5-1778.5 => 20.4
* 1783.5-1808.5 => 21.1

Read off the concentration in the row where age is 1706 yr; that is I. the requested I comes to 19.4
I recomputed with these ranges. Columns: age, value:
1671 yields 20.2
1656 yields 19.1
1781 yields 20.3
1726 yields 17.7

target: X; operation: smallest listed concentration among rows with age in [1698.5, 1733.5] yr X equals 17.4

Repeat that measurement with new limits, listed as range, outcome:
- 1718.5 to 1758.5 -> 17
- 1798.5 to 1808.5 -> 20.1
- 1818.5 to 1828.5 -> 20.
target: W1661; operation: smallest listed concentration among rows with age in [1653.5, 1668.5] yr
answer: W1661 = 19.1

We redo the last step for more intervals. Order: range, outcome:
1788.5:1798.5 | 20.2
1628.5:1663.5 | 18.4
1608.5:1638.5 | 16.8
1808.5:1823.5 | 19.3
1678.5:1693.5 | 18.9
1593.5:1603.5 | 16.4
